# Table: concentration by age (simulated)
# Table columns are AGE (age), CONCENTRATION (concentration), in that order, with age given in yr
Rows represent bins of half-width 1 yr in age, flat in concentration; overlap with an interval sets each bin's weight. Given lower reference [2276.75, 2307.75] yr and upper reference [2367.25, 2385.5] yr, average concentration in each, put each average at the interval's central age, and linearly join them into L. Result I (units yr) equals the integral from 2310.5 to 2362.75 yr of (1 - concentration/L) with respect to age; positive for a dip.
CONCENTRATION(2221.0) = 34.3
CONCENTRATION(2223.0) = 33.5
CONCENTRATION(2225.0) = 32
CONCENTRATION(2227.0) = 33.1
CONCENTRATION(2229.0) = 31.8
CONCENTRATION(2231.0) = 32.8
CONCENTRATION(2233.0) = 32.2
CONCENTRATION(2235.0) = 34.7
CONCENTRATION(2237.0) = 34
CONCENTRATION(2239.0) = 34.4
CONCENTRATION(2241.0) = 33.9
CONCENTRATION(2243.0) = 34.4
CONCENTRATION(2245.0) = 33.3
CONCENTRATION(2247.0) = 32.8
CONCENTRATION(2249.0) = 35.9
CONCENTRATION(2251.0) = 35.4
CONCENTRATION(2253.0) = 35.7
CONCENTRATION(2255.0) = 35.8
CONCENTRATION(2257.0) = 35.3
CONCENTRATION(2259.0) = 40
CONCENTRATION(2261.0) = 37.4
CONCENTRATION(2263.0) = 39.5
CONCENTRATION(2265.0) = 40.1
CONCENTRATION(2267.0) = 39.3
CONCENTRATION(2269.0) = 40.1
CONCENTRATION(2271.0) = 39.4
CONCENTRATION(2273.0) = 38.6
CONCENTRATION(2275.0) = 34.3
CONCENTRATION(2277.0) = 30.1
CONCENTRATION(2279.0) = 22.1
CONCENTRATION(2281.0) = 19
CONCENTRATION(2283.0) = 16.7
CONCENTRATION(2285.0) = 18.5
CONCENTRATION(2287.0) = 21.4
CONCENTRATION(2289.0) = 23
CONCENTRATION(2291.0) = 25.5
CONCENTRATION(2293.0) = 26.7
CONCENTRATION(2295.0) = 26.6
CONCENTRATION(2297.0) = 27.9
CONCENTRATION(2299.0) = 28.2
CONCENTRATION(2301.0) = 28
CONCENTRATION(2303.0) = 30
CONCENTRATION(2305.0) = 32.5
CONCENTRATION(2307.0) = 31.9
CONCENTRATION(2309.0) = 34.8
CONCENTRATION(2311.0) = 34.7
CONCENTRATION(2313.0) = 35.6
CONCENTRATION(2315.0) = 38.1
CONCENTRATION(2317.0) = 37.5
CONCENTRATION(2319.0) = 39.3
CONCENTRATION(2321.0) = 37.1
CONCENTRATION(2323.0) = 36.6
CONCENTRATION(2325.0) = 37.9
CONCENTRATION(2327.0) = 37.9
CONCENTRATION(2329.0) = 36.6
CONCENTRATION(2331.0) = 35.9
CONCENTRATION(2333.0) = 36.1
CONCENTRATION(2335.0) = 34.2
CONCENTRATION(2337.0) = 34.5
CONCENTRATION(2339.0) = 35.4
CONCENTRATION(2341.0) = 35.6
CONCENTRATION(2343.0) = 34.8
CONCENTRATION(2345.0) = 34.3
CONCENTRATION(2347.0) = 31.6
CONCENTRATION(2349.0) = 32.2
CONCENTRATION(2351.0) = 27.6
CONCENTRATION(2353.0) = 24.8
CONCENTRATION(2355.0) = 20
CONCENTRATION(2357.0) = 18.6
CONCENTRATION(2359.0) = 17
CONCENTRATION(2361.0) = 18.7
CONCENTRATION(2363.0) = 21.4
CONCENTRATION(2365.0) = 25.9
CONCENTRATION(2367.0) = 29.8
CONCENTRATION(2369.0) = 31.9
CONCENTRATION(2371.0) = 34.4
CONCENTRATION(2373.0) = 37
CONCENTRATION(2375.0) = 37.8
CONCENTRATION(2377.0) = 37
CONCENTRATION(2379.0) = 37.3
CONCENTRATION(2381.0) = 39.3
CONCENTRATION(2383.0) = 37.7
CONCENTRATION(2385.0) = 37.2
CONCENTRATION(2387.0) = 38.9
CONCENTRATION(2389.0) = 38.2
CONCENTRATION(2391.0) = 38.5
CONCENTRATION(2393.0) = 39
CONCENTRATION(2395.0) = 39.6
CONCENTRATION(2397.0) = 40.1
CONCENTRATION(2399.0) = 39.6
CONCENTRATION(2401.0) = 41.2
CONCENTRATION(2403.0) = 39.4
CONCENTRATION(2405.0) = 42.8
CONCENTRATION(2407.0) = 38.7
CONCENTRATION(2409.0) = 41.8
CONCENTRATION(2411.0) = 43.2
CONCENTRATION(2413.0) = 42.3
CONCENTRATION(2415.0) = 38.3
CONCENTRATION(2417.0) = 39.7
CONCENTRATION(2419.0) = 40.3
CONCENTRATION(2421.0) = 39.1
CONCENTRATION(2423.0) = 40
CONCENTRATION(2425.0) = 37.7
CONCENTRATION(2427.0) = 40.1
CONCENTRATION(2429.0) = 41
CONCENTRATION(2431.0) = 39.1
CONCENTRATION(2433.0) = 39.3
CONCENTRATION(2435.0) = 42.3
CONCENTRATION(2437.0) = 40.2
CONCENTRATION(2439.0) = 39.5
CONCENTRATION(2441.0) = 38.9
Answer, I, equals -2.63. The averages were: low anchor 25.3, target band 32.2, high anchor 36.3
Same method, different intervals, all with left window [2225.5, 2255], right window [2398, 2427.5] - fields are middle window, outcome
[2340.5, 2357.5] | 4.0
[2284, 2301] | 5.2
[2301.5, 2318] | 1.0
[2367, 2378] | 1.1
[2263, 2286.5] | 2.8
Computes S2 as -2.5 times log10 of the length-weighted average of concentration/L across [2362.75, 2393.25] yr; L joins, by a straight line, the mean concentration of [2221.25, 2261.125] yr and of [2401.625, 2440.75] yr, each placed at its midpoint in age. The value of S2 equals 0.10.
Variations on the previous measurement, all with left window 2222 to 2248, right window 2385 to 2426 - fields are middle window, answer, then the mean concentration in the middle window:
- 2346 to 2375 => 0.38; 26.9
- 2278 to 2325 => 0.22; 29.4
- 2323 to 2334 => 0.00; 36.9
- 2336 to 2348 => 0.09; 34.4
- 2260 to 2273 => -0.14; 39.2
